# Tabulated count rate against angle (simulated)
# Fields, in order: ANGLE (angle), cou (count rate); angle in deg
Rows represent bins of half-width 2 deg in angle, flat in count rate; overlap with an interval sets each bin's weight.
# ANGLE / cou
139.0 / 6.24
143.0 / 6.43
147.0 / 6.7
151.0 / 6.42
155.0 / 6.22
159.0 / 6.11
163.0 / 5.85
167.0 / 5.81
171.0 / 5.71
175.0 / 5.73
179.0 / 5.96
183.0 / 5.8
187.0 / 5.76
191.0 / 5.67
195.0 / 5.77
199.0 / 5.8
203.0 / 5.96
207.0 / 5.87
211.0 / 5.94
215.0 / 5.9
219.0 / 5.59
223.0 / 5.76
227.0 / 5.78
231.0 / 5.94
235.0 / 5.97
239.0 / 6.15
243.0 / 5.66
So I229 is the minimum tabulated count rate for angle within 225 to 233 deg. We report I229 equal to 5.78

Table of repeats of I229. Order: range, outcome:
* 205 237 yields 5.59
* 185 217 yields 5.67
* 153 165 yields 5.85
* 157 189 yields 5.71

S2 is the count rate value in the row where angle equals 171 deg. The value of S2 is 5.71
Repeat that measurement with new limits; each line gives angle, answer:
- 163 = 5.85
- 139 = 6.24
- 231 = 5.94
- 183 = 5.8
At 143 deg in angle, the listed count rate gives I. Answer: 6.43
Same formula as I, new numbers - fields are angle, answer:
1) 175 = 5.73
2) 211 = 5.94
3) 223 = 5.76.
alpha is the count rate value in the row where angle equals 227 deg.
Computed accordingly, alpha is 5.78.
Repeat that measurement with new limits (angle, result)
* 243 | 5.66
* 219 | 5.59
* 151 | 6.42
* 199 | 5.8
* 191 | 5.67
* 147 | 6.7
